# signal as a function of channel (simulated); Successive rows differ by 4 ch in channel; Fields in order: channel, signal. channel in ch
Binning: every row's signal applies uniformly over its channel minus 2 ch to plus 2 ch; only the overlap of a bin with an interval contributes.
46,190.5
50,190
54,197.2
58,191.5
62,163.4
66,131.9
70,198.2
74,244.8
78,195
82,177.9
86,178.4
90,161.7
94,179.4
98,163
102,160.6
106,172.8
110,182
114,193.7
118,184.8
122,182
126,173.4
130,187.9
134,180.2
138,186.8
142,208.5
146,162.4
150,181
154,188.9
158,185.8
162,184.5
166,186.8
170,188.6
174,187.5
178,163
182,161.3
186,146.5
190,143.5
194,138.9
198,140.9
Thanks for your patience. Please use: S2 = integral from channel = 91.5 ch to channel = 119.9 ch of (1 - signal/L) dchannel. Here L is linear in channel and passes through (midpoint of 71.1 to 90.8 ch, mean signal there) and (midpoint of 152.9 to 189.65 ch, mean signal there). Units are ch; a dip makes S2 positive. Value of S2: 1.84 ch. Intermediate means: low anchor 194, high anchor 175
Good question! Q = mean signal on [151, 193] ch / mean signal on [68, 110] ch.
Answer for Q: 0.94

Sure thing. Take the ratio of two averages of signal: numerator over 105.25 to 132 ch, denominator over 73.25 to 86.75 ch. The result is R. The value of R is 0.9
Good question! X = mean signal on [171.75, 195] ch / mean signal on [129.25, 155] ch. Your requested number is 0.9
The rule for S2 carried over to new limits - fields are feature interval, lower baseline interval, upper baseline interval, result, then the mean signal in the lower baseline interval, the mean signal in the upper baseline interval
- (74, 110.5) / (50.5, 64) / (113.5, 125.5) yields 1.27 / 185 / 184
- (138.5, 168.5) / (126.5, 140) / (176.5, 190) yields -2.39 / 184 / 155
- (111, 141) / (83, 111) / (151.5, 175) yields -1.17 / 171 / 187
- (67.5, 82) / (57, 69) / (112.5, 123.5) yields -3.21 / 163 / 187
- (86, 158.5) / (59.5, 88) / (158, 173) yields 2.34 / 184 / 187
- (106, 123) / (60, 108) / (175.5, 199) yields -1.52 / 177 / 150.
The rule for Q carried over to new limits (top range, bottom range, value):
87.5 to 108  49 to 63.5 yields 0.90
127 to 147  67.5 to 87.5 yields 0.94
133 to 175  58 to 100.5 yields 1.03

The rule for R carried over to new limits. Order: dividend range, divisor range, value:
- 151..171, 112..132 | 1.01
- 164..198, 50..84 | 0.87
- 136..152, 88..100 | 1.10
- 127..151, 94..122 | 1.04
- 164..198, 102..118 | 0.90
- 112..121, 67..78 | 0.90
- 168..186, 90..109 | 1.02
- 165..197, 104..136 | 0.90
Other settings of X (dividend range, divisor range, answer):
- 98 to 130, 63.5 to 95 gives 0.97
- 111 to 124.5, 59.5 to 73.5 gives 1.07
